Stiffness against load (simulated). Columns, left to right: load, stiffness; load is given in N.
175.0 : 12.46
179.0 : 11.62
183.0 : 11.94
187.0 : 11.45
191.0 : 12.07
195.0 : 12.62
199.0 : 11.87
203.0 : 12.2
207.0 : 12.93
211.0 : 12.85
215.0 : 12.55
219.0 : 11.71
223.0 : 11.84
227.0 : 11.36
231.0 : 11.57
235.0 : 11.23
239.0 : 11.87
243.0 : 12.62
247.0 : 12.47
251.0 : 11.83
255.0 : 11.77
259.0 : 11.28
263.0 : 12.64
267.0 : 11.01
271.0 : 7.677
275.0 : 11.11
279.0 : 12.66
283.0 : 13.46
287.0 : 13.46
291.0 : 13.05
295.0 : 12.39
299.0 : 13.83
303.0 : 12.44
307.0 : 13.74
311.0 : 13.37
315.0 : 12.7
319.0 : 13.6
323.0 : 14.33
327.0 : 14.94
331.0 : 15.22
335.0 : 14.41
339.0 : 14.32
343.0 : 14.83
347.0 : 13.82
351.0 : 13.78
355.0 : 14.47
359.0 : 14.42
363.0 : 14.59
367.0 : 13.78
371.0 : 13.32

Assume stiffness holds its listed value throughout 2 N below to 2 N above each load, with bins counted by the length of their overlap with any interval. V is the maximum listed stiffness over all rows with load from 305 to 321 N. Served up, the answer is 13.74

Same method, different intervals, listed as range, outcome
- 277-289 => 13.46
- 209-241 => 12.85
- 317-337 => 15.22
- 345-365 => 14.59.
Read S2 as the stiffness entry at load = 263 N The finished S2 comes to 12.64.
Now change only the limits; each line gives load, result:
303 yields 12.44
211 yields 12.85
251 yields 11.83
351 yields 13.78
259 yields 11.28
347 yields 13.82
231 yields 11.57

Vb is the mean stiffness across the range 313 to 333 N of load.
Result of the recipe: 14.2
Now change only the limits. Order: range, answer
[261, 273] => 10.4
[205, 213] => 12.9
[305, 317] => 13.3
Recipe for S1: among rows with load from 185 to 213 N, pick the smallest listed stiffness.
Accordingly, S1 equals 11.45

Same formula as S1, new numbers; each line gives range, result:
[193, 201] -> 11.87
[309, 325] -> 12.7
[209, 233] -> 11.36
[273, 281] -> 11.11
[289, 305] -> 12.39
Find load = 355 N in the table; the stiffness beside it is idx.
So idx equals 14.47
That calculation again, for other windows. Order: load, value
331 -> 15.22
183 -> 11.94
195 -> 12.62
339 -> 14.32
